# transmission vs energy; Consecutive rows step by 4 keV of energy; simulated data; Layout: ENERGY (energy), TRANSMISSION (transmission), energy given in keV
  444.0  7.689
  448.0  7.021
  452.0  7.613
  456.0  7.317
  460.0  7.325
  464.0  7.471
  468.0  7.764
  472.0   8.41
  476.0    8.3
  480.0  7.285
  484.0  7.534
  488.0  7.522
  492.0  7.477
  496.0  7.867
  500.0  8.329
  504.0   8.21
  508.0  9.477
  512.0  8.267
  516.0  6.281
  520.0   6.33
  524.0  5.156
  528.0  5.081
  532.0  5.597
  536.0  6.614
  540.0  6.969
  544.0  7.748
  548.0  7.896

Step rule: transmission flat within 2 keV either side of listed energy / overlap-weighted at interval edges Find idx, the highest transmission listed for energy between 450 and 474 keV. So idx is 8.41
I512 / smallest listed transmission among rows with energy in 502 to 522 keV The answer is 6.281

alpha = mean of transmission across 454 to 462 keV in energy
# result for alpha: 7.32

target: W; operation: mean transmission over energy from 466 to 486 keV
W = 7.86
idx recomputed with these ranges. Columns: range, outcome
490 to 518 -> 9.477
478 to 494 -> 7.534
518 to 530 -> 6.33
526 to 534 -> 5.597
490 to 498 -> 7.867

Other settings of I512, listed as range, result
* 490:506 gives 7.477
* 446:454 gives 7.021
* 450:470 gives 7.317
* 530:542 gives 5.597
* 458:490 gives 7.285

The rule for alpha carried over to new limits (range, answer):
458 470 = 7.52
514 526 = 5.92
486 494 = 7.5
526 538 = 5.76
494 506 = 8.14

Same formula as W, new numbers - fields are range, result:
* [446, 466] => 7.35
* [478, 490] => 7.45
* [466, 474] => 8.09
